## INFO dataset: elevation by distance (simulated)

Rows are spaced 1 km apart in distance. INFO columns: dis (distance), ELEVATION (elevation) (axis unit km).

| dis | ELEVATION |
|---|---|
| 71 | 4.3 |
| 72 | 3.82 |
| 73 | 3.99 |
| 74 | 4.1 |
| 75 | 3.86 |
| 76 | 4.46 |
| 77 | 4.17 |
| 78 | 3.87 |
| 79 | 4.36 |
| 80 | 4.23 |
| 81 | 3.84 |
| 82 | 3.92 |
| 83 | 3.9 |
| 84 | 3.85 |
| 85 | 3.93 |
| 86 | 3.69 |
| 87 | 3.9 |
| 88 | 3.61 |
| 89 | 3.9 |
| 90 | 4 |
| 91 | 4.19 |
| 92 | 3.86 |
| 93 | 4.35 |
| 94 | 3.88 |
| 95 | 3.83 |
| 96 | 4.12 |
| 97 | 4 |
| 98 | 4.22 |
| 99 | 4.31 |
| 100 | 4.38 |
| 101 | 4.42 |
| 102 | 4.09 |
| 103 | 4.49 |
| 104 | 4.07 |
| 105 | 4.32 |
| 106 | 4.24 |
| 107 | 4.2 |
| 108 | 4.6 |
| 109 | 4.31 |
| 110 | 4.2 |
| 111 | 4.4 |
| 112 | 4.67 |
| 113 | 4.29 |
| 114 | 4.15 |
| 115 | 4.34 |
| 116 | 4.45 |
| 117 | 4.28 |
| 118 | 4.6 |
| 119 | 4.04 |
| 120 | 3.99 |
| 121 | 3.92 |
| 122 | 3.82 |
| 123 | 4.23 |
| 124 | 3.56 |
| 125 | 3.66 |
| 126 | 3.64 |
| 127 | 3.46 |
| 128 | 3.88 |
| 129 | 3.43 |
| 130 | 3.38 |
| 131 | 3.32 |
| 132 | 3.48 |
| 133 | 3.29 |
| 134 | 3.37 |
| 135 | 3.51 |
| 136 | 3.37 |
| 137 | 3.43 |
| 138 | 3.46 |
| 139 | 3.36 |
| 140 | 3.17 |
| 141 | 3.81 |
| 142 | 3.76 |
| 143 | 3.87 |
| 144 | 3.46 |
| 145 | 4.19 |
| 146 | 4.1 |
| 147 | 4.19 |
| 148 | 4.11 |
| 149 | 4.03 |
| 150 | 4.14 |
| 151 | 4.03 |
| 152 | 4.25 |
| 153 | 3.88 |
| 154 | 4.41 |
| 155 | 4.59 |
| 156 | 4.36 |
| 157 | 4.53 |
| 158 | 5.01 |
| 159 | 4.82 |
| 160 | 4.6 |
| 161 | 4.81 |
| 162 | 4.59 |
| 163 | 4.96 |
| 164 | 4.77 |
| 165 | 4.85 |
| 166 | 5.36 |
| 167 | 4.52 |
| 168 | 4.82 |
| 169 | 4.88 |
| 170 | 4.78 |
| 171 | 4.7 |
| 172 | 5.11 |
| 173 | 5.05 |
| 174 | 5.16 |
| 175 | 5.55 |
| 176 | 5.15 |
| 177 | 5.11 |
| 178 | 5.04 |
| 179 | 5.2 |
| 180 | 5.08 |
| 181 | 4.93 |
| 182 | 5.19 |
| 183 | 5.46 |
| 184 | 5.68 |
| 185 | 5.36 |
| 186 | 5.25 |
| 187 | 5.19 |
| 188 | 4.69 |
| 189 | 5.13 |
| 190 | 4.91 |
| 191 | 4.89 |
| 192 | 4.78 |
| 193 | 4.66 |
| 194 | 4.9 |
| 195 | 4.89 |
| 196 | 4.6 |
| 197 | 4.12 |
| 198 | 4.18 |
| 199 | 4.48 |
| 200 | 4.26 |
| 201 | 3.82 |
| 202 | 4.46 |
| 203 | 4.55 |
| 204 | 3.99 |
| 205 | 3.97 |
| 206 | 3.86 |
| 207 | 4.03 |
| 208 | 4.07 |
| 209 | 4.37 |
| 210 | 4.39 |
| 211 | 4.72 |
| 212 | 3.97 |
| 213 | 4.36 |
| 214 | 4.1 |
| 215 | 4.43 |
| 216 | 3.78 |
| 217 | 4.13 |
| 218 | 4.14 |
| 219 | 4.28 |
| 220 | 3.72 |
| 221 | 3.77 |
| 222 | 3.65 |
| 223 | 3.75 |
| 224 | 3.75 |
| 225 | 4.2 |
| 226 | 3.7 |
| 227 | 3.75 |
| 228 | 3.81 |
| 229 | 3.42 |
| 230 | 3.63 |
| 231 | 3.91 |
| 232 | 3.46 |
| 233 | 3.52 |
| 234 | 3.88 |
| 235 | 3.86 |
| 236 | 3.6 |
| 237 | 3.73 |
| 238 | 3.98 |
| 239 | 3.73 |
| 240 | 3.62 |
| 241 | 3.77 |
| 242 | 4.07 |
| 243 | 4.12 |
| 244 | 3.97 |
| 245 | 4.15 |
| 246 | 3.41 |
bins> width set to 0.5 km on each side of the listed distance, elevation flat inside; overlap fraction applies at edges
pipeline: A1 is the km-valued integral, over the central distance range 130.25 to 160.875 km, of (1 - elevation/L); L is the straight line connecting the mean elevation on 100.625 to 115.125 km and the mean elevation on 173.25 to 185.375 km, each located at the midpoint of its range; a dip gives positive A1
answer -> 5.6 km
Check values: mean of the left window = 4.32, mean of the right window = 5.24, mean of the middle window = 3.94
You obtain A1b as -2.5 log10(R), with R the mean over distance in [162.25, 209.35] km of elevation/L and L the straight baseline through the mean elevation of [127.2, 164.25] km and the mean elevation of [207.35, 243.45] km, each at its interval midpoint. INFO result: -0.21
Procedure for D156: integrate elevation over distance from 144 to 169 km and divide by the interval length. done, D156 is 4.48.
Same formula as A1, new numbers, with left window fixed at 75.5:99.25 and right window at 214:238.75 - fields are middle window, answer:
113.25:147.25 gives 1.7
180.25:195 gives -4.5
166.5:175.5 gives -2.4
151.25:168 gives -3.1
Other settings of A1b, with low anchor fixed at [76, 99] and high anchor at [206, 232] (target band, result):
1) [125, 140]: 0.16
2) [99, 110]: -0.08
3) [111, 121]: -0.08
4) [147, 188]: -0.21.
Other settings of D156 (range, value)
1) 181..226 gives 4.43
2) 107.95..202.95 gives 4.38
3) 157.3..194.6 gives 5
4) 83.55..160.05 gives 4.01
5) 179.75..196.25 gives 5.04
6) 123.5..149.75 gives 3.63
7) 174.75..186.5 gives 5.24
